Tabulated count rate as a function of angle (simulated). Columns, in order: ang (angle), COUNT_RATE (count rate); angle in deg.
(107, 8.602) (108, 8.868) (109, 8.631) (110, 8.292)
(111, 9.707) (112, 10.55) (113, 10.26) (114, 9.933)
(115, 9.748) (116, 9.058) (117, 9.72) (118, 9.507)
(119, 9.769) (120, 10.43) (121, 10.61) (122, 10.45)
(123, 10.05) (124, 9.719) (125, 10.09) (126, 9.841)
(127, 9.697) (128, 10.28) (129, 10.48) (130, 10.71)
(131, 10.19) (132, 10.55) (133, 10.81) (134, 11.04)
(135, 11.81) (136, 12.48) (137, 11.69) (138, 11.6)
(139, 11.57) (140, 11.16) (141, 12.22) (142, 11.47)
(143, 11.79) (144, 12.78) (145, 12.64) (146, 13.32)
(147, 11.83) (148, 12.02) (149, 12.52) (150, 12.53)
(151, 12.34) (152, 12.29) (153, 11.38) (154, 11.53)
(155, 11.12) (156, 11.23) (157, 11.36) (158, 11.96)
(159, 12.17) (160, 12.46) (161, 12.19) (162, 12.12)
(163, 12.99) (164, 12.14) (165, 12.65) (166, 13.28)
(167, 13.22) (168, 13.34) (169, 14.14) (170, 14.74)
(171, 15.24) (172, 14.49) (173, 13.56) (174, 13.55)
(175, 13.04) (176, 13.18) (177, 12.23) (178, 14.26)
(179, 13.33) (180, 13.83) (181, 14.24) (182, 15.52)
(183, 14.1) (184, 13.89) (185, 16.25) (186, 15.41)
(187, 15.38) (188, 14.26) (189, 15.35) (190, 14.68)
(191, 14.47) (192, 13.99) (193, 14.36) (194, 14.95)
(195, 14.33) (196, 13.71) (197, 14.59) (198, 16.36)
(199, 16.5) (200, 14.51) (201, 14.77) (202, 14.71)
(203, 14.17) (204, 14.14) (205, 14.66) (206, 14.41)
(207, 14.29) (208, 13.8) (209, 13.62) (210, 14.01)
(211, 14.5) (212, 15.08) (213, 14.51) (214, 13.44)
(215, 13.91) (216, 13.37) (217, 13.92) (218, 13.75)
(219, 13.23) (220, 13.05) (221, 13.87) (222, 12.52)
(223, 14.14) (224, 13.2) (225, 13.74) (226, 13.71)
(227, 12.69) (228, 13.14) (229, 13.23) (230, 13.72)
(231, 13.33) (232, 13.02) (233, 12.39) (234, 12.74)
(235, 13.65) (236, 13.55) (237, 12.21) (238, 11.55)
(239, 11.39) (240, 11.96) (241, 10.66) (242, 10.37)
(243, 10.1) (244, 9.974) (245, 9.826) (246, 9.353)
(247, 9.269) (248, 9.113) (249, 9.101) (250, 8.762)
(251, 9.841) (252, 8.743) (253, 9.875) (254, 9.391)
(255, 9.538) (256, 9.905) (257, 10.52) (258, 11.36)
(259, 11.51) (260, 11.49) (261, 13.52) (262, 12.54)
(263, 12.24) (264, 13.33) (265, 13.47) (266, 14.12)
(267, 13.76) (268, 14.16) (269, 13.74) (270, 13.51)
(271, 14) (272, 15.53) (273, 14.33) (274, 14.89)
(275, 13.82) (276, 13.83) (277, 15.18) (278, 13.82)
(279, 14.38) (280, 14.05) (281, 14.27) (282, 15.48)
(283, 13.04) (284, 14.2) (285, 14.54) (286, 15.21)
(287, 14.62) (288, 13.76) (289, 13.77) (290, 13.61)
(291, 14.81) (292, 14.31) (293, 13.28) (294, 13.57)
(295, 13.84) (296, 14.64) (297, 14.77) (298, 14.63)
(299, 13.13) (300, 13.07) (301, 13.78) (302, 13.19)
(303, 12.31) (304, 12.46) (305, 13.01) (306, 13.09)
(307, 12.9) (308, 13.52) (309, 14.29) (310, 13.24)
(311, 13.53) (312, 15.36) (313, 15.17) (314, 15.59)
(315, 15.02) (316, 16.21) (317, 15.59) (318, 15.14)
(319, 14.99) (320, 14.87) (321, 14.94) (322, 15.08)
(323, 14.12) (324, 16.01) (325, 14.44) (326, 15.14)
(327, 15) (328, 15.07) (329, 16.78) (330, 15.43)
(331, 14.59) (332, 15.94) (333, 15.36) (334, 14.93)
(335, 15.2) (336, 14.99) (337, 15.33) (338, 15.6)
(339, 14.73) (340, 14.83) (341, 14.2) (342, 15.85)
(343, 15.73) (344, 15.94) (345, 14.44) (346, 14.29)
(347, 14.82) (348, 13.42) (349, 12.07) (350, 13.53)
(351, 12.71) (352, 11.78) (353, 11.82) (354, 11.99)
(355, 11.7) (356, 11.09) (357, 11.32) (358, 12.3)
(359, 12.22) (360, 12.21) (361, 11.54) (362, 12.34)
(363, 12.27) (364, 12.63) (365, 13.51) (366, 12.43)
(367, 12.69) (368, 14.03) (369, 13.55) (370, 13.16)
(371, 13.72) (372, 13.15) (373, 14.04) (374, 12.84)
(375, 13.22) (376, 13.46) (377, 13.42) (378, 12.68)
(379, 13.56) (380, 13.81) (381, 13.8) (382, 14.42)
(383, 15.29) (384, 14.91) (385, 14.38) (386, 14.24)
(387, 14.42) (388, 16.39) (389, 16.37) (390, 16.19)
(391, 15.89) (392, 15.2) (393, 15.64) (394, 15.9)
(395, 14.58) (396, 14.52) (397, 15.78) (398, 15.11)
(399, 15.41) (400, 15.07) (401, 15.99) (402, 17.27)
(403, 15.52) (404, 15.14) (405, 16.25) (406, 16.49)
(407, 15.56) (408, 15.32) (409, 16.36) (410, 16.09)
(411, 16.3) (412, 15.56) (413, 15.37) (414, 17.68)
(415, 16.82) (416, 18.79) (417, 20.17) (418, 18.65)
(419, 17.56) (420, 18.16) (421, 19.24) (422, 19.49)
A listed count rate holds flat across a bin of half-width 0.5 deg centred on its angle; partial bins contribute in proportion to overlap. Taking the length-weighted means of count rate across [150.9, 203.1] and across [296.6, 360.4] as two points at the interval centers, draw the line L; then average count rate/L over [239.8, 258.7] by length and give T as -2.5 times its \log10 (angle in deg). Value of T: 0.37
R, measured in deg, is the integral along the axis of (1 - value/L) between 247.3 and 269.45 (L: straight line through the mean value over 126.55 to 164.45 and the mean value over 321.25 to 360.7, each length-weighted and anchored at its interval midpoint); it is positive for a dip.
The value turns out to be 3.0 deg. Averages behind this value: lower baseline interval 11.7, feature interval 11.3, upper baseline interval 14.1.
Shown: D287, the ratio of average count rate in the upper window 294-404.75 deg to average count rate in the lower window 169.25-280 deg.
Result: 1.08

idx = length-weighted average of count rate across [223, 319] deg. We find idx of 13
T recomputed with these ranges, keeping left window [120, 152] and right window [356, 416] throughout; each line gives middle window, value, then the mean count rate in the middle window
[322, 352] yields -0.07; 14.8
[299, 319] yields -0.04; 14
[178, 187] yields -0.22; 14.6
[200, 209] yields -0.18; 14.3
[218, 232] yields -0.08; 13.4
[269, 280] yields -0.10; 14.3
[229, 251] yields 0.12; 11.3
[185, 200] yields -0.23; 14.9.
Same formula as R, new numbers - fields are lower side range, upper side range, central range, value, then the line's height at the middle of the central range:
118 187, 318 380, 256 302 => -1.47 deg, 13.3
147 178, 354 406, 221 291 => 3.84 deg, 13.3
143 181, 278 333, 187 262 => 3.68 deg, 13.5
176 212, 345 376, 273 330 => -4.06 deg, 13.4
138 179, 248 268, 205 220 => -2.68 deg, 11.9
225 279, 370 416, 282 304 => -1.56 deg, 13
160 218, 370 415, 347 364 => 3.02 deg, 14.9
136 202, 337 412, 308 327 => -1.26 deg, 14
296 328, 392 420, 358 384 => 3.91 deg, 15.5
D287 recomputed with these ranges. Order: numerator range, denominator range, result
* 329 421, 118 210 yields 1.14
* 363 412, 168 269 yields 1.12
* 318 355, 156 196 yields 1.06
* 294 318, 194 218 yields 0.97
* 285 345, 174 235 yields 1.04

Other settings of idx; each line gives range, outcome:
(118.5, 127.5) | 10.1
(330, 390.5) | 13.8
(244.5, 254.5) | 9.33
